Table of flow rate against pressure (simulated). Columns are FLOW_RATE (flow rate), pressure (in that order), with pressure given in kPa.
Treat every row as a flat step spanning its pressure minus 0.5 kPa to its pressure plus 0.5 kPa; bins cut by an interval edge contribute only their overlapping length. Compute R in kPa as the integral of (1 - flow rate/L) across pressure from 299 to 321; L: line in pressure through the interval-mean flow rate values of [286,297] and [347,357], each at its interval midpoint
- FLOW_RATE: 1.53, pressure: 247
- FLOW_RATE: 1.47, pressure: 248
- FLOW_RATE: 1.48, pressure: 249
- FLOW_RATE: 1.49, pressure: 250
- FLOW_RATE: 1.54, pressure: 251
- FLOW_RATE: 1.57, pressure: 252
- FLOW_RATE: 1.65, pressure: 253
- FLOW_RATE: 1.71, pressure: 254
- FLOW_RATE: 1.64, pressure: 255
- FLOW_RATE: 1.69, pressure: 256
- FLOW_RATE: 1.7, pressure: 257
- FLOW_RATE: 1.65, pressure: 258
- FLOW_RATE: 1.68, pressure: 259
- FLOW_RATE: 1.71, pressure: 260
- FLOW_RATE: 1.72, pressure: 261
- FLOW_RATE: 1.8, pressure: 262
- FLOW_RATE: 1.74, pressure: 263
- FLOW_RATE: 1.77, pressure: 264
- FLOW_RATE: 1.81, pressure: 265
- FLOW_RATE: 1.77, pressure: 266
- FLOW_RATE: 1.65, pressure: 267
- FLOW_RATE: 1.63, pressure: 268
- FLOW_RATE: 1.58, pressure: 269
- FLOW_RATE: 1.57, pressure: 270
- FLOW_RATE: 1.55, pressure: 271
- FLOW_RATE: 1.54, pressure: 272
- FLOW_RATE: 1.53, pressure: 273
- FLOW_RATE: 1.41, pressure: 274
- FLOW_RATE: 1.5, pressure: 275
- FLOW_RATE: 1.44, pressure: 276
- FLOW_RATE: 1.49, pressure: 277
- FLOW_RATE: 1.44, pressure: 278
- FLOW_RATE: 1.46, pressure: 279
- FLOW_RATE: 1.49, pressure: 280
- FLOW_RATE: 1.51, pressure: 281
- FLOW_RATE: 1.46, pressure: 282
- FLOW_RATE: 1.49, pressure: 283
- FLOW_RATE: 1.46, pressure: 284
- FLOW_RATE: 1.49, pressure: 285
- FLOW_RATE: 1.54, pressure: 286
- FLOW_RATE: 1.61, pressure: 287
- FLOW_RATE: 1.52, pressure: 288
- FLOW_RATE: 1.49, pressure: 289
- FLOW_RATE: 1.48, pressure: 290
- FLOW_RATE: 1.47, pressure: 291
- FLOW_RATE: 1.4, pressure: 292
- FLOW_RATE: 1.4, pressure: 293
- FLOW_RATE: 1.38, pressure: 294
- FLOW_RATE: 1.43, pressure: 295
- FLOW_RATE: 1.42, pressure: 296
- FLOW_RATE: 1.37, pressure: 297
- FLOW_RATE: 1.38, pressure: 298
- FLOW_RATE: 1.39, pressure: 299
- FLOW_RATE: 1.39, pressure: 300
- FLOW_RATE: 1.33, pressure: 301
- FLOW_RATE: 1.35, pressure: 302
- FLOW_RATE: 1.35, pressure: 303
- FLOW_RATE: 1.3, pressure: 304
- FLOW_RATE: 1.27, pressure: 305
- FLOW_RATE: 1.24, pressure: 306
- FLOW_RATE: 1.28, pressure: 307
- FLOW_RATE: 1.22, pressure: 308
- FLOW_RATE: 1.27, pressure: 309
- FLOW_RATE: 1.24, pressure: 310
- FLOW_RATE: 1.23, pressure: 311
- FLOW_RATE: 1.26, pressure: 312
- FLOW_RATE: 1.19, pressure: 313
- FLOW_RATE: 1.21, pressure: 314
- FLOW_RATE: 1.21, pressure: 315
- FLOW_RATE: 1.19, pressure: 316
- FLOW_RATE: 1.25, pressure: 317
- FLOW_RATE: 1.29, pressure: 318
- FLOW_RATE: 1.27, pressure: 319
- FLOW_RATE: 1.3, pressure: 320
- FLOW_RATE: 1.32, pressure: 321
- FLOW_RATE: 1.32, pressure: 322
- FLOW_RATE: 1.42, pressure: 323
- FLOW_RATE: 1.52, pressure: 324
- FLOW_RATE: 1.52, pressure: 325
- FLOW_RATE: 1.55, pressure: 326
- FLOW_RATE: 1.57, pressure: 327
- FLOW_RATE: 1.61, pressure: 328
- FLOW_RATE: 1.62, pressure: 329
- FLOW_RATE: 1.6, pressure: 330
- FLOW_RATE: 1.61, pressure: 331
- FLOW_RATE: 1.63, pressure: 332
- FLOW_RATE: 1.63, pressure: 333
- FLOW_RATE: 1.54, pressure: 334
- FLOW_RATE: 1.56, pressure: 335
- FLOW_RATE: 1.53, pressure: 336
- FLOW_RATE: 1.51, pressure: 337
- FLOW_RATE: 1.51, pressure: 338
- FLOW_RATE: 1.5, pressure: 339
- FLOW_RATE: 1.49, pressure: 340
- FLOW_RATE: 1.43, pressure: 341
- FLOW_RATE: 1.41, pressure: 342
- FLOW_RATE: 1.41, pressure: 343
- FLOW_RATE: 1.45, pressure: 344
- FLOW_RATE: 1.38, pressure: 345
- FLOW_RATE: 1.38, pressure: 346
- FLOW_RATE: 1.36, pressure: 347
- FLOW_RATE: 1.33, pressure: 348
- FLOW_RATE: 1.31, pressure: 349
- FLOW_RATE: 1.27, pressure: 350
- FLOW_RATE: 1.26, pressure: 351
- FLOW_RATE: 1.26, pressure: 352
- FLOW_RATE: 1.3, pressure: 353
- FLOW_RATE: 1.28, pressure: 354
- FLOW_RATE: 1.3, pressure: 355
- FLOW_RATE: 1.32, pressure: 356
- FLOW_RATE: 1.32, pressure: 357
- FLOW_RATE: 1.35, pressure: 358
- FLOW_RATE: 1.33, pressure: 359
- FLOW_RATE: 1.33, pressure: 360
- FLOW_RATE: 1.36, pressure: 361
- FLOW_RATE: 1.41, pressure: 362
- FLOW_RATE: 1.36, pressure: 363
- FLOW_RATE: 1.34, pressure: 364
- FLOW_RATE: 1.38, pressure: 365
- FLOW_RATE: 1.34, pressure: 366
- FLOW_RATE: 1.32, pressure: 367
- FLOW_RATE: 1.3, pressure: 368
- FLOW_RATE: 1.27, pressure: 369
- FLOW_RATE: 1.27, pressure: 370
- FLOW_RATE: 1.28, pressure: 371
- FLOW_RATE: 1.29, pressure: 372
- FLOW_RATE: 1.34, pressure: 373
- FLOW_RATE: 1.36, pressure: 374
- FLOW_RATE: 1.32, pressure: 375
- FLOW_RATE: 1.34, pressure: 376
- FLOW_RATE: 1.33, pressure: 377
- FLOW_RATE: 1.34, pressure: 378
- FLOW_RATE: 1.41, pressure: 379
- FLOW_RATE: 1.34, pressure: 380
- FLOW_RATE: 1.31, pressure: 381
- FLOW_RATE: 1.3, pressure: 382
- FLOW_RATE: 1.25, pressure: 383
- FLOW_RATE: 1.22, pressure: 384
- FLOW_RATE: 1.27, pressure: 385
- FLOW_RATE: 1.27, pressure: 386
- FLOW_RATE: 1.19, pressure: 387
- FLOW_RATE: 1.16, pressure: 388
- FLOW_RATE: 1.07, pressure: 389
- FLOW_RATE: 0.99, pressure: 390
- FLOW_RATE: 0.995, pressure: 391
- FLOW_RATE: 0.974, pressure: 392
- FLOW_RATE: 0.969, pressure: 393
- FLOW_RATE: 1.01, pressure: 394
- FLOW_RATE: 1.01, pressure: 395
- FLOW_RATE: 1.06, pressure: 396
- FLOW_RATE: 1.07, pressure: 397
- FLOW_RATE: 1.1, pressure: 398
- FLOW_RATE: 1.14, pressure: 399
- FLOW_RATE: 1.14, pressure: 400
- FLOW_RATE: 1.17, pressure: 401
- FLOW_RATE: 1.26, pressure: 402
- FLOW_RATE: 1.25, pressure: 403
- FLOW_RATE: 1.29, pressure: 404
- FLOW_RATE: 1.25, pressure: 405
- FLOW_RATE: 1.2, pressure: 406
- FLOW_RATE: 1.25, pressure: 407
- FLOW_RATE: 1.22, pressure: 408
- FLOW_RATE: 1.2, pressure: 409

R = 2.15 kPa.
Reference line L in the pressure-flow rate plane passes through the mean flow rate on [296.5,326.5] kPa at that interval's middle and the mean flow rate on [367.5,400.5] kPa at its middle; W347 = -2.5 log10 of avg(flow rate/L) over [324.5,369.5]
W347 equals -0.13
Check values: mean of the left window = 1.31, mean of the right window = 1.2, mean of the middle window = 1.42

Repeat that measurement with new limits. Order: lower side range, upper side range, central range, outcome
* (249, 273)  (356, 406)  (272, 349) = 0.045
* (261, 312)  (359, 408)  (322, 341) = -0.137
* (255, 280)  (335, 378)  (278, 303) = 0.076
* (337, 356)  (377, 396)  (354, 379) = -0.050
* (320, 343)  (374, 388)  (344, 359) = 0.082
